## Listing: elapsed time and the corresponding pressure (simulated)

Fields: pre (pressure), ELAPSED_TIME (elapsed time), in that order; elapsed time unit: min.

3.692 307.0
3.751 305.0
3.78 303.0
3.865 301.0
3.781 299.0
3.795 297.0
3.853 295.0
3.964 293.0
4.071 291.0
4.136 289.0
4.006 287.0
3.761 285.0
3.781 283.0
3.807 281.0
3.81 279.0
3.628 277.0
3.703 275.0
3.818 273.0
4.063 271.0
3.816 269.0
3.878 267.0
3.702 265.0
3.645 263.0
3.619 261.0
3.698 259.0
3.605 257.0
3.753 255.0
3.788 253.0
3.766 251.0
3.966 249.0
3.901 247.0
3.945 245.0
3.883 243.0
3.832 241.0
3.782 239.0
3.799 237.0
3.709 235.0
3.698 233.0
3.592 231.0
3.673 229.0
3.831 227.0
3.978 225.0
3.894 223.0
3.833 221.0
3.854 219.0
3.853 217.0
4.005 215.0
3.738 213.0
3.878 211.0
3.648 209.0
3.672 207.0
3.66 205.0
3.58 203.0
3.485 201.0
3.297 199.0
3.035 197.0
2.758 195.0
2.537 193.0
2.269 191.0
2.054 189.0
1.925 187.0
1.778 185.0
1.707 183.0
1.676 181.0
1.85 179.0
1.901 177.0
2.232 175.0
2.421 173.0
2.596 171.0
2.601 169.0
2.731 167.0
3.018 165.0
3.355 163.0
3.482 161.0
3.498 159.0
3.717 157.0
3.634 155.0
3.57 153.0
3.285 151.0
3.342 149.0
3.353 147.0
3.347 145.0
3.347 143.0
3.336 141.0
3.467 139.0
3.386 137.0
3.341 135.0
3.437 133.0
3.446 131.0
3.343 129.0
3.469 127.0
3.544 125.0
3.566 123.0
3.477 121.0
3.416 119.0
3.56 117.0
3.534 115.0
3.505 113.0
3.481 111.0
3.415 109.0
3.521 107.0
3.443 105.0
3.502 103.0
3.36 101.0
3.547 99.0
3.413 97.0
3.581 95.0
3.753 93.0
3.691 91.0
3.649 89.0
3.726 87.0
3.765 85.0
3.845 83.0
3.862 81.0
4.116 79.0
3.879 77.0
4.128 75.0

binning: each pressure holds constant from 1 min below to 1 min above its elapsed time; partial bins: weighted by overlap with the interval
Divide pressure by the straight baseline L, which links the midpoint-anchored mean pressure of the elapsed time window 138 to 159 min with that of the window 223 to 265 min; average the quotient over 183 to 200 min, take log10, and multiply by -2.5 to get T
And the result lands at 0.43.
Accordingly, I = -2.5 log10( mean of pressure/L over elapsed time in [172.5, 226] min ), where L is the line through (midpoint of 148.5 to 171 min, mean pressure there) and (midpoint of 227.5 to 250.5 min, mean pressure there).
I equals 0.19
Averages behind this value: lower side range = 3.26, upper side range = 3.8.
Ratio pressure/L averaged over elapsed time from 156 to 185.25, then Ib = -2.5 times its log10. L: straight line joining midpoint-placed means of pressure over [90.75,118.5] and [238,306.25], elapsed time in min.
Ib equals 0.37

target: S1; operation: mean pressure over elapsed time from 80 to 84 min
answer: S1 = 3.85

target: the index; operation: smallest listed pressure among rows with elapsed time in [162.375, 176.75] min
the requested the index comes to 2.232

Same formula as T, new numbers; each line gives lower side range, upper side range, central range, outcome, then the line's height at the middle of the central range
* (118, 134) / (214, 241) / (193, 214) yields 0.09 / 3.73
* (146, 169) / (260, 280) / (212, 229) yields -0.08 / 3.58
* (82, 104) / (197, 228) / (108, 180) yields 0.14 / 3.67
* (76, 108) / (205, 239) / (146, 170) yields 0.13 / 3.73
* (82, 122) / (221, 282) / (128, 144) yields 0.07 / 3.61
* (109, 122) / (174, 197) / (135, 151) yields -0.14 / 2.95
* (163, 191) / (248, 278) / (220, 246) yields -0.18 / 3.23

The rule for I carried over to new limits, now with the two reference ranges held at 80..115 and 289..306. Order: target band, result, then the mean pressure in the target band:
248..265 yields 0.03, 3.73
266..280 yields 0.01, 3.82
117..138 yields 0.06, 3.45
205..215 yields 0.00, 3.75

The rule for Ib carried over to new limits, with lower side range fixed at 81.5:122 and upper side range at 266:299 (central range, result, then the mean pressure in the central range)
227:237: 0.02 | 3.7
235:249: -0.02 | 3.85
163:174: 0.32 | 2.74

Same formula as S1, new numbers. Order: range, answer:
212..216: 3.87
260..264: 3.63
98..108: 3.47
